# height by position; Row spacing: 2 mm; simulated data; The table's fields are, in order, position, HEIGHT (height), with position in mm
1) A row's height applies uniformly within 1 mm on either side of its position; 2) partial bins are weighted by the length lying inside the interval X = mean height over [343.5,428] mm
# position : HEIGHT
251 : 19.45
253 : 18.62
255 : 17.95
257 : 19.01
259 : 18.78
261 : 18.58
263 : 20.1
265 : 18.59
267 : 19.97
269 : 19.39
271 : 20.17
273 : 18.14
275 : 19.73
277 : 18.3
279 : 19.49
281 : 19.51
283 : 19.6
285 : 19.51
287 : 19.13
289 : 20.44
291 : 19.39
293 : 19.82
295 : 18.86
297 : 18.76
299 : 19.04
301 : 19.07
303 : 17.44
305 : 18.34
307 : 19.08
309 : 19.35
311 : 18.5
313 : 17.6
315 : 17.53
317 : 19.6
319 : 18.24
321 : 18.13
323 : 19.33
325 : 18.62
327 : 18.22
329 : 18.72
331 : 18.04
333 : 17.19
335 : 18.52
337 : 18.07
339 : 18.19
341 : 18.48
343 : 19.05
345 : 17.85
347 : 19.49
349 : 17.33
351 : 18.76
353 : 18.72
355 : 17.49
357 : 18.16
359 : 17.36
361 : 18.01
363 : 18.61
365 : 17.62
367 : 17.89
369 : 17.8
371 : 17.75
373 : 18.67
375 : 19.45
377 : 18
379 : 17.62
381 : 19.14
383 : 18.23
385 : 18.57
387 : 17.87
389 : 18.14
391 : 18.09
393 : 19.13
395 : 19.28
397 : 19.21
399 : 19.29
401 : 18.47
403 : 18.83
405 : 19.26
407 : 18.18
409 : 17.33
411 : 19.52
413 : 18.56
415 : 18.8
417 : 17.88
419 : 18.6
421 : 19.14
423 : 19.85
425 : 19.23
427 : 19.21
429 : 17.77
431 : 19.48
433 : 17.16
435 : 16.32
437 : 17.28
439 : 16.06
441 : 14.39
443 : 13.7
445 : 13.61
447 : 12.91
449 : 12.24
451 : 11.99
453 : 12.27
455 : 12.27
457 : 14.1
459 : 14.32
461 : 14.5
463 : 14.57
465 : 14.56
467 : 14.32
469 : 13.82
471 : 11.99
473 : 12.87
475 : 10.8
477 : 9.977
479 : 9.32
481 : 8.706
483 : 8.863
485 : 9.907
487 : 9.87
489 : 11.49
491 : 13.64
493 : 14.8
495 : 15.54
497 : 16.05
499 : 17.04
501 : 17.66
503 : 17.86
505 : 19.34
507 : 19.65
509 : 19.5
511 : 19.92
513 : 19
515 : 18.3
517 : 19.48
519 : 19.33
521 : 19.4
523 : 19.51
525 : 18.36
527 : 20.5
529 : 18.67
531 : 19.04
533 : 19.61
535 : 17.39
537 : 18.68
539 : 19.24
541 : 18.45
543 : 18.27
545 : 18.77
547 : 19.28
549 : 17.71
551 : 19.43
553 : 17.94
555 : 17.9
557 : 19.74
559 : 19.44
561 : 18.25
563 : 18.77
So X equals 18.5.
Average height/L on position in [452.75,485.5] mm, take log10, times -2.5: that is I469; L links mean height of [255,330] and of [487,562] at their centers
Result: 0.44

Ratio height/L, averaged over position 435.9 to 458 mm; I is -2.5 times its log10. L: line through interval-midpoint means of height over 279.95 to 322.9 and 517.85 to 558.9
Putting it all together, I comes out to 0.35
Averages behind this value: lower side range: 18.9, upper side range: 18.9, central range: 13.7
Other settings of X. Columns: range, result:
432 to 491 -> 12.9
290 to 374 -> 18.4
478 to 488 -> 9.33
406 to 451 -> 17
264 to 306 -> 19.2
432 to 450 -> 14.9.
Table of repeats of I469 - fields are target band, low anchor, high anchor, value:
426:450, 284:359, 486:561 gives 0.15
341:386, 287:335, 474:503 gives -0.09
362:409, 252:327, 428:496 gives -0.17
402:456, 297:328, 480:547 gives 0.06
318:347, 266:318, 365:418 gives 0.03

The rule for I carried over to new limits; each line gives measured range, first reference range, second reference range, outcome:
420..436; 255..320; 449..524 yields -0.16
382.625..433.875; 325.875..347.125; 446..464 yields -0.22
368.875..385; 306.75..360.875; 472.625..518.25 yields -0.06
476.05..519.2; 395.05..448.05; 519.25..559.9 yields 0.22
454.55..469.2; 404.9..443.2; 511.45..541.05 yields 0.28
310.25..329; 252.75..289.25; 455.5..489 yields -0.06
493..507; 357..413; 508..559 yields 0.10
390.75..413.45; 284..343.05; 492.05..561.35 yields -0.01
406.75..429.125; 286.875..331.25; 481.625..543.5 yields -0.05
